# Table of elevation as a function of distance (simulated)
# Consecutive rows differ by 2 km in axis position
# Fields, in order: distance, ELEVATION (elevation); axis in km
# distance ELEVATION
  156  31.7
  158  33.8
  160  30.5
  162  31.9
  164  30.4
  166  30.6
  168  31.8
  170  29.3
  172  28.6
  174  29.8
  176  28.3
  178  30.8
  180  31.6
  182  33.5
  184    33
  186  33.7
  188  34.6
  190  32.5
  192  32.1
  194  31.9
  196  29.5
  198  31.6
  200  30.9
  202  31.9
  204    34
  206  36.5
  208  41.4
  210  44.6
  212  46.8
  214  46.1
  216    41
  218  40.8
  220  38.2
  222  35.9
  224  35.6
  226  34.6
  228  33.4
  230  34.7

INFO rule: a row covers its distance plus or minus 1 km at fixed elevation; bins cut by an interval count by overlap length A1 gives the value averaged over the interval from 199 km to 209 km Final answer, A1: 34.9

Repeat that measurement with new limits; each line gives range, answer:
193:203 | 31.2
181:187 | 33.4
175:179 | 29.6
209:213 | 45.7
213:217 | 43.5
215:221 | 40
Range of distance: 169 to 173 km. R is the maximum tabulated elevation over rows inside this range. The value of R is 29.3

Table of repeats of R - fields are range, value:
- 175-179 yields 30.8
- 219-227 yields 38.2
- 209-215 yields 46.8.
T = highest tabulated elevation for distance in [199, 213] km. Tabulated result 46.8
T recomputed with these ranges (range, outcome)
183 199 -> 34.6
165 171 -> 31.8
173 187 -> 33.7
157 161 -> 33.8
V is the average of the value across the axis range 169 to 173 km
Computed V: 29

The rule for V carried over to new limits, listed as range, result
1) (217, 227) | 37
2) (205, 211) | 40.8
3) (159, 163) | 31.2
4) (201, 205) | 33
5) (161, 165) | 31.1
